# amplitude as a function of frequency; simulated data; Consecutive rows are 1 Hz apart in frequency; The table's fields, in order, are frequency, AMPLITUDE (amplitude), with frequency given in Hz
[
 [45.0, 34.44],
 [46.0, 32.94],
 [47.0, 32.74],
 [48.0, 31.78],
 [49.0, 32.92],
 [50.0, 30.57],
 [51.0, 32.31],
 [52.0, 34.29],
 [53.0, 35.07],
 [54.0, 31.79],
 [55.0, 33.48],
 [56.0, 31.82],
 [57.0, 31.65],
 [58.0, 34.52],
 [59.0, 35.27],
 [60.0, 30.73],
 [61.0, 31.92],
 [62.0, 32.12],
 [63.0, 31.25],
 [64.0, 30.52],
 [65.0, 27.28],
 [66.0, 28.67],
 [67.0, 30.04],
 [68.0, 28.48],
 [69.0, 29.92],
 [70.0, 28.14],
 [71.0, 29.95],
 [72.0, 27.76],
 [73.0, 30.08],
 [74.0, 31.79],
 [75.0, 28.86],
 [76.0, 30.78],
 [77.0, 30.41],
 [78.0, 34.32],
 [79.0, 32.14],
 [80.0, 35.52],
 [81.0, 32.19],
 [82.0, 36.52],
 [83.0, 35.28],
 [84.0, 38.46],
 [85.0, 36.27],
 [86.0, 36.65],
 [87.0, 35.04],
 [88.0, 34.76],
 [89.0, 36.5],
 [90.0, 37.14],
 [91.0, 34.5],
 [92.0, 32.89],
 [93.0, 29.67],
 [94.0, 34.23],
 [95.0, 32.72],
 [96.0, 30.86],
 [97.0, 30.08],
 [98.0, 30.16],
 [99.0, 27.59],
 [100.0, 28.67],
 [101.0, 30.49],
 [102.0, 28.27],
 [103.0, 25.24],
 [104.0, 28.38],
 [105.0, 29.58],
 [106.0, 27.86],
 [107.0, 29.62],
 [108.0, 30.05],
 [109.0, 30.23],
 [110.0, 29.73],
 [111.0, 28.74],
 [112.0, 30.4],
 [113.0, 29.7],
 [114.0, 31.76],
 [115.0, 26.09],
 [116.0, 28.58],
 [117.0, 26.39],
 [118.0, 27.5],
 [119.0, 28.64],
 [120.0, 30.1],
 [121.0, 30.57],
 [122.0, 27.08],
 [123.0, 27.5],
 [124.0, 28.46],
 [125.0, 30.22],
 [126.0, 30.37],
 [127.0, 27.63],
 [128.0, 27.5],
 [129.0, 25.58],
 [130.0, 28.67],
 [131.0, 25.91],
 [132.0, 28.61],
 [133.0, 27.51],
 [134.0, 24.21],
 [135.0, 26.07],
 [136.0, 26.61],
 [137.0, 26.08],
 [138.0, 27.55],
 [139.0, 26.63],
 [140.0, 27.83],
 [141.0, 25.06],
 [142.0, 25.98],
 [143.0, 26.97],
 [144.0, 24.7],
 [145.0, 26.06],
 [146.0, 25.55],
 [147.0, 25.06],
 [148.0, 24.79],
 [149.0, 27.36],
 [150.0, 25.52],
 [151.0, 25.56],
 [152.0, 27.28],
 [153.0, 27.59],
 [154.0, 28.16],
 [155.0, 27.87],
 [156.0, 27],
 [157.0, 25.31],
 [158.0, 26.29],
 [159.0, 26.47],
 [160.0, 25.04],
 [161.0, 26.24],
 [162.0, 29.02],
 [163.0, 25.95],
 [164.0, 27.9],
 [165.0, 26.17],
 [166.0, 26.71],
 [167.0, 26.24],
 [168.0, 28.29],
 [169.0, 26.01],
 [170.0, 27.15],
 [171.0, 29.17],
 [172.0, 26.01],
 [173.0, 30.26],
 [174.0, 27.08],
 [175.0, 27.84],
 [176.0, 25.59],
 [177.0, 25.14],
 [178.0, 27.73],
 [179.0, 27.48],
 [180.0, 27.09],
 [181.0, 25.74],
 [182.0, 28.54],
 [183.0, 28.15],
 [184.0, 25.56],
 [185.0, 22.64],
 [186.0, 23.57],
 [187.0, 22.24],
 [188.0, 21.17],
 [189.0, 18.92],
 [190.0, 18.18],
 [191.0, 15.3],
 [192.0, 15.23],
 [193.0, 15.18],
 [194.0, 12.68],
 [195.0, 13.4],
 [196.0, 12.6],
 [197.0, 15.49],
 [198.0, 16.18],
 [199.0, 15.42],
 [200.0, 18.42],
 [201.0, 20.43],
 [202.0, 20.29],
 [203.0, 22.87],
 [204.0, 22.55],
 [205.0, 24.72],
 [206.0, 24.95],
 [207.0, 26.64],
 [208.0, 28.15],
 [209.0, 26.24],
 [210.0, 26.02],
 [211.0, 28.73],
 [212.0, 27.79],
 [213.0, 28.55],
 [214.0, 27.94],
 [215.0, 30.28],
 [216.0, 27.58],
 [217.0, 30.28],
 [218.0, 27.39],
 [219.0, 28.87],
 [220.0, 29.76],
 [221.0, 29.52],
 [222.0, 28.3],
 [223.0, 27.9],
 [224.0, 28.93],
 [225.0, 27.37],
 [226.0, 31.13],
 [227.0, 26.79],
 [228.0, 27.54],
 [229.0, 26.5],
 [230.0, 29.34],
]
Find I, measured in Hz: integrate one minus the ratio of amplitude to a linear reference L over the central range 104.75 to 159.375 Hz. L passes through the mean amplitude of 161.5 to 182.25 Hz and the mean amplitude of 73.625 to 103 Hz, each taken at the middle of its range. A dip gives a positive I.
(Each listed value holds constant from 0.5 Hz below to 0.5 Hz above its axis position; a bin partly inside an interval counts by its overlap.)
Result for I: 4.2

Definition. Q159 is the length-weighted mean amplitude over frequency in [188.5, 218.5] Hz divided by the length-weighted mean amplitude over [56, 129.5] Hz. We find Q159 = 0.7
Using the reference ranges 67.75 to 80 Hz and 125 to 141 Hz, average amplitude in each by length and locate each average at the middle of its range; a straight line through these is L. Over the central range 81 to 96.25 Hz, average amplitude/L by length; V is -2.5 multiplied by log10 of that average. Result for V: -0.17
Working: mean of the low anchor 30.5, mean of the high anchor 27.1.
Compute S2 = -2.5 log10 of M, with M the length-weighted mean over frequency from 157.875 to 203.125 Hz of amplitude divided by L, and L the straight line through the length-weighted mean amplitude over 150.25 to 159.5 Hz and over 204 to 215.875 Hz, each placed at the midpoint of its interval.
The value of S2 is 0.16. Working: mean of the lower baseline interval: 26.8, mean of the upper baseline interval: 27.1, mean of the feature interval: 23.2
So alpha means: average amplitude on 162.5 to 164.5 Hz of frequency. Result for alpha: 26.9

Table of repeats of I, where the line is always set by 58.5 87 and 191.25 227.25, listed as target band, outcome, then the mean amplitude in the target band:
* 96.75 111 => 0.52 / 29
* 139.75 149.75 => 0.66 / 25.9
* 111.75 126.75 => 0.17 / 28.8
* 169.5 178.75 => -0.48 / 27.3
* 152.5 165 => 0.00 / 26.9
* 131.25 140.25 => 0.47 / 26.7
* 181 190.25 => 0.67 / 23.5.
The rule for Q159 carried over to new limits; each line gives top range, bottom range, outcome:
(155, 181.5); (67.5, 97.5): 0.82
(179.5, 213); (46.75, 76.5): 0.69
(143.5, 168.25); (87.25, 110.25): 0.86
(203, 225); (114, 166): 1.02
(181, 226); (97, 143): 0.84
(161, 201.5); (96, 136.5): 0.81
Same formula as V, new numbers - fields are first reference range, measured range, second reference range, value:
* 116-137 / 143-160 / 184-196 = -0.10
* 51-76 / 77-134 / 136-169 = -0.06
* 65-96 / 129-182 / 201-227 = 0.11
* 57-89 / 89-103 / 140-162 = -0.03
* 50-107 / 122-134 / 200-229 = 0.08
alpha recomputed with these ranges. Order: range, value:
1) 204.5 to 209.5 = 26.1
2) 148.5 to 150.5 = 26.4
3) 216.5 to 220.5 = 29.1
